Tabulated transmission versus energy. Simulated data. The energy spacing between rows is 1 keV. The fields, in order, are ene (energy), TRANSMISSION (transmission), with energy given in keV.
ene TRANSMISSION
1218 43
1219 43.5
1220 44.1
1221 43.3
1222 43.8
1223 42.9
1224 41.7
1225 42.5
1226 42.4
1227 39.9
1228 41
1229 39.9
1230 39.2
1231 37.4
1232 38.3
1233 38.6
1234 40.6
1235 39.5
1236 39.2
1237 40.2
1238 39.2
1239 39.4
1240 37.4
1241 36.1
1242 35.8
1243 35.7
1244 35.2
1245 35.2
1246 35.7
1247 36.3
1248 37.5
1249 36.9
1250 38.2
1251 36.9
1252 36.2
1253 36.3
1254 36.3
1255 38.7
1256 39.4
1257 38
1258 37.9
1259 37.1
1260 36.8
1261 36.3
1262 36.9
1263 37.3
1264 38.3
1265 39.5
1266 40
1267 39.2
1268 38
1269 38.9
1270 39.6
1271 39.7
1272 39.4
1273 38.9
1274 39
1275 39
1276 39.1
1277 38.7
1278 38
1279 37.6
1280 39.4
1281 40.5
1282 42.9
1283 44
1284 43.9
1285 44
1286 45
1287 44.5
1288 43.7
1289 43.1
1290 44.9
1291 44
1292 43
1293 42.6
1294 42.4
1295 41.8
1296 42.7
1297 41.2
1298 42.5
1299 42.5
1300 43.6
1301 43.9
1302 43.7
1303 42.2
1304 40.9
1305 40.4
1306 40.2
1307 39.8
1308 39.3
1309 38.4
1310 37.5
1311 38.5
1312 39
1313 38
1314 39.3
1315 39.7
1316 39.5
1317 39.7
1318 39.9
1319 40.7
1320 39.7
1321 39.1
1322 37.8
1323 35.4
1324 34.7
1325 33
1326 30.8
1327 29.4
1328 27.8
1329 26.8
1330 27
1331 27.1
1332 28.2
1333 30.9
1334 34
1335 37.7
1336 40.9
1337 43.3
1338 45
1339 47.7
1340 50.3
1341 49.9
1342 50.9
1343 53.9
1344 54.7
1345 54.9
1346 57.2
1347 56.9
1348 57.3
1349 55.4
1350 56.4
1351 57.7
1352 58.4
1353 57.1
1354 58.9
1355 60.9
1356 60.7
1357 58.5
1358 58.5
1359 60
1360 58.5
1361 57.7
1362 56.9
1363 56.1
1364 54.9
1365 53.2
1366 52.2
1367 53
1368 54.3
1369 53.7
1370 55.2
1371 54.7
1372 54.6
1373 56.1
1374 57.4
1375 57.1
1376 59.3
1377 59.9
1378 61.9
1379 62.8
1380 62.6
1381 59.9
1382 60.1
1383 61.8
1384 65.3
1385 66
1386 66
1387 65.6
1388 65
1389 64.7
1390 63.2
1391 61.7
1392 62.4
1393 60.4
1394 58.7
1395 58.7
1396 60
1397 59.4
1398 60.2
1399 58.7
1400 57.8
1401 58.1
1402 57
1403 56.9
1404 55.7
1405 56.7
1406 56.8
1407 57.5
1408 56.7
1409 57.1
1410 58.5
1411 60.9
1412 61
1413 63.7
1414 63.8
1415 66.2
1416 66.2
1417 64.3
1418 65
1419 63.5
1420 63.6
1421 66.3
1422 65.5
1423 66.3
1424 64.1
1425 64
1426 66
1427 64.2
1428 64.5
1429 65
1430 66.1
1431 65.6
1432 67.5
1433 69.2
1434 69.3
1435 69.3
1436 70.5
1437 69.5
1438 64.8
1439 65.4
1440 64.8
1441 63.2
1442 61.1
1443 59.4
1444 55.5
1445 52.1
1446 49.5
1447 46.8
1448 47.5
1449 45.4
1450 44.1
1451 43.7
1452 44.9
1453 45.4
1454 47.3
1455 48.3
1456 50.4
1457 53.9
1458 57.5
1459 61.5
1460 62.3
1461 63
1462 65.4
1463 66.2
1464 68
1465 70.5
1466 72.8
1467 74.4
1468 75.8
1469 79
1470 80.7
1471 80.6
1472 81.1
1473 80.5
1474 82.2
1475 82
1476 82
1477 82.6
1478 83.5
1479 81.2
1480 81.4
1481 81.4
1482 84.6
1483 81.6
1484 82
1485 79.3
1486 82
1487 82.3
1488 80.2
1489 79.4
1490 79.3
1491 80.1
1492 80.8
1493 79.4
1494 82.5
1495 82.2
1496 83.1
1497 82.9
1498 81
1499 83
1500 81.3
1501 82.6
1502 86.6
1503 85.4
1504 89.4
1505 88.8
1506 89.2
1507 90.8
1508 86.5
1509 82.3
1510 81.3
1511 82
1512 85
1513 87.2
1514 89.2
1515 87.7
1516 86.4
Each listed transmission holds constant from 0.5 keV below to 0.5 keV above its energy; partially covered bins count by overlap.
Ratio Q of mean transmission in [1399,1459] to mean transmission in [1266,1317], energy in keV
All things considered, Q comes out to 1.45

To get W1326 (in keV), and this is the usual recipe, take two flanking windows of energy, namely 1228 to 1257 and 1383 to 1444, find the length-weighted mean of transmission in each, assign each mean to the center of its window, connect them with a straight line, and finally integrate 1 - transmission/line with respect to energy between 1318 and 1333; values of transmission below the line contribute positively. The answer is 5.1 keV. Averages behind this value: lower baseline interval 37.8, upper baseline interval 62.8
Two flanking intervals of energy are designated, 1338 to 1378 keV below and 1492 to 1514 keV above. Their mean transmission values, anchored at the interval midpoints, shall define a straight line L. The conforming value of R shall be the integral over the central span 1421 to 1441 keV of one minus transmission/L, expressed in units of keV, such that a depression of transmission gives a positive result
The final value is 1.1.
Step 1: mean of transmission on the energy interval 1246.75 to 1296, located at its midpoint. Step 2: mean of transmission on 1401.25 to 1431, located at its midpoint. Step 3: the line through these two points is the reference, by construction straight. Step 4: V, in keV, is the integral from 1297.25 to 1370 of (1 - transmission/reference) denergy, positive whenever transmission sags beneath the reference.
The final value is 6.3 keV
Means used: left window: 39.8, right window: 62.2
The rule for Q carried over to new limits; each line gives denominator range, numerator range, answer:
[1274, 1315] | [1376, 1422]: 1.48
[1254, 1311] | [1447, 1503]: 1.79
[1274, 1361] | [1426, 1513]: 1.65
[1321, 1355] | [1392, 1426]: 1.38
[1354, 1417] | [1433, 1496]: 1.16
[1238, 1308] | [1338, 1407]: 1.46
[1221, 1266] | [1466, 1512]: 2.14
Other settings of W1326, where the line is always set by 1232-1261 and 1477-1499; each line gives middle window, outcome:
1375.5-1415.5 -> 2.37 keV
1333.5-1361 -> 1.35 keV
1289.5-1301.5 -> 0.90 keV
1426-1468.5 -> 7.83 keV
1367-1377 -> 0.74 keV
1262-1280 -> 1.35 keV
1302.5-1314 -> 2.19 keV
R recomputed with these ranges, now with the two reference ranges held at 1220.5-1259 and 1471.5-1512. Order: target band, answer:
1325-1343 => 5.9 keV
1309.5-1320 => 2.5 keV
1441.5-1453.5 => 4.1 keV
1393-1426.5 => 3.6 keV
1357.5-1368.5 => 0.8 keV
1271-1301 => 3.2 keV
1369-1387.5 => 0.8 keV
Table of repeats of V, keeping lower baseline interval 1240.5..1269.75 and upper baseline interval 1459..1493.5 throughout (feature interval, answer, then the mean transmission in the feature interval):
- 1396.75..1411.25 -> 1.5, 57.8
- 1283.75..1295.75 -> 0.0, 43.6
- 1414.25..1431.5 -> 0.7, 65.1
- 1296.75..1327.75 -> 5.6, 38.9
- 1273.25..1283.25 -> 0.4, 39.7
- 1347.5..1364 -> -0.7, 58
